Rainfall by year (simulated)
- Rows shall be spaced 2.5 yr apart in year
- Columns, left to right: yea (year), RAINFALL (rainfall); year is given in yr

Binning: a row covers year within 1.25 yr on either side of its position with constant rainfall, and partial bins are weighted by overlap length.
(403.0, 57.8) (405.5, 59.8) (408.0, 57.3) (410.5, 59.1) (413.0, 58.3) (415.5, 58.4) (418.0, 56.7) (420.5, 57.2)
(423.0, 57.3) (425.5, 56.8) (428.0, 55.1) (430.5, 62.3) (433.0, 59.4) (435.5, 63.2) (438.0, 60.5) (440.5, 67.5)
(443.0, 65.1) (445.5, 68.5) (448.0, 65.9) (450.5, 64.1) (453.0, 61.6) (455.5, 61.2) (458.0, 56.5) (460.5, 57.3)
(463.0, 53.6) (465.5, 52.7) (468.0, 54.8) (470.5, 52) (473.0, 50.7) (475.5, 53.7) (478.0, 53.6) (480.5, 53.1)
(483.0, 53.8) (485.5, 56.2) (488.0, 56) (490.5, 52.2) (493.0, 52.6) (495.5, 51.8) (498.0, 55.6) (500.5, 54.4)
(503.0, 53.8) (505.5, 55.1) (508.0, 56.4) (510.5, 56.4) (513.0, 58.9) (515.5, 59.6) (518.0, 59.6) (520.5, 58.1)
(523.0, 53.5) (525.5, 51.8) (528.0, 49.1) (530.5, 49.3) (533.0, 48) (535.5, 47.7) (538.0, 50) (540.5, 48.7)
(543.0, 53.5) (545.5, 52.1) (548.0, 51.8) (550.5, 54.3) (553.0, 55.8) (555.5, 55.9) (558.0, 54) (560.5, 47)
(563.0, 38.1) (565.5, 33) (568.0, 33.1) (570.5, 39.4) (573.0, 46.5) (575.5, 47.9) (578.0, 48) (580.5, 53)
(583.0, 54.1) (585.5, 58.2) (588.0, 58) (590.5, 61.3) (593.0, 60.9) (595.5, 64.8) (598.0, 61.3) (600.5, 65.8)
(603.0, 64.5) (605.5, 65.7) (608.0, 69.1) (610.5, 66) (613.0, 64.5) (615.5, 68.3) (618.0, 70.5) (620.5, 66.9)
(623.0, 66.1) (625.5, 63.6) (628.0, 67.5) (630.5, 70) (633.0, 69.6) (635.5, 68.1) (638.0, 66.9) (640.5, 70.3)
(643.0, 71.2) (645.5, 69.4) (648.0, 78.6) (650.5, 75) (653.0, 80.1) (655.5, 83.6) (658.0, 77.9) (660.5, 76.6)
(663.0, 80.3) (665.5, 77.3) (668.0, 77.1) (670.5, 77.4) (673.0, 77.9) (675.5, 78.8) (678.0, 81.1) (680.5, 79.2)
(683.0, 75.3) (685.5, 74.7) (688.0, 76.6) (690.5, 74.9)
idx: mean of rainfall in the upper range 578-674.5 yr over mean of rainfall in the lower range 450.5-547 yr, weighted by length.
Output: 1.27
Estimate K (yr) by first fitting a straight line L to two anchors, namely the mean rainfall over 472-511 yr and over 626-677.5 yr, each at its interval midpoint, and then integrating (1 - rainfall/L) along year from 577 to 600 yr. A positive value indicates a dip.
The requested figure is 2.92 yr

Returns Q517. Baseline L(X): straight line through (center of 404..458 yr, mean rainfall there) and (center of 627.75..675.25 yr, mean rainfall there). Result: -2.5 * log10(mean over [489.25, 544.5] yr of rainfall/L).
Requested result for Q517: 0.23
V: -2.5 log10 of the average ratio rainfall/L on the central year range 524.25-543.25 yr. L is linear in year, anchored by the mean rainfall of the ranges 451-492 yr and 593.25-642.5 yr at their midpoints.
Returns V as 0.21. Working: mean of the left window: 55.1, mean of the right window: 66.8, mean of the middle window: 49.6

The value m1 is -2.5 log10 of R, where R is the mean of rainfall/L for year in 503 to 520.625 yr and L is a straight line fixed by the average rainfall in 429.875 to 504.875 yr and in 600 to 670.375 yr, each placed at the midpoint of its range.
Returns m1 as 0.067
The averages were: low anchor 57.4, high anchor 71.2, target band 57.4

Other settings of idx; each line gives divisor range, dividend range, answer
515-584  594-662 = 1.40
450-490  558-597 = 0.90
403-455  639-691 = 1.27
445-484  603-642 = 1.19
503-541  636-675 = 1.42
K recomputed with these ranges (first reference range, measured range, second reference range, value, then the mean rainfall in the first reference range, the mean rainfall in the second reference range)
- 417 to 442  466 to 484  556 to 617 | 1.64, 59.7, 55.2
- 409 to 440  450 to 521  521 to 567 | -1.89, 58.9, 49.7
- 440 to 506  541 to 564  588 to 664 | 4.27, 56.7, 69.3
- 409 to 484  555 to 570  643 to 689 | 5.63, 58.3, 77.4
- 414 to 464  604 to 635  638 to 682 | 2.75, 60.4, 76.9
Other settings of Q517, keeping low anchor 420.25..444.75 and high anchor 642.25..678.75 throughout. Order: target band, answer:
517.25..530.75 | 0.248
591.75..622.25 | 0.123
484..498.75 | 0.202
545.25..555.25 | 0.275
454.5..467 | 0.122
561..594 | 0.423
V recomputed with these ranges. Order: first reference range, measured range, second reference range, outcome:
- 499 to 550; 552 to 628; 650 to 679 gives 0.15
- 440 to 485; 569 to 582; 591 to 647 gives 0.35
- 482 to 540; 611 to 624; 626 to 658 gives 0.03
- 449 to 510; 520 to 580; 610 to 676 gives 0.27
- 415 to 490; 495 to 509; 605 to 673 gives 0.13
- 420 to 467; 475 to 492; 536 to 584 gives 0.04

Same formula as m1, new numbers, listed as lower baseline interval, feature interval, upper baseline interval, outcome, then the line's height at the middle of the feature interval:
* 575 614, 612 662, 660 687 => -0.02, 69.8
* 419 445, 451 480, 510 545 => 0.05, 58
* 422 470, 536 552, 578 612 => 0.18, 60.9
